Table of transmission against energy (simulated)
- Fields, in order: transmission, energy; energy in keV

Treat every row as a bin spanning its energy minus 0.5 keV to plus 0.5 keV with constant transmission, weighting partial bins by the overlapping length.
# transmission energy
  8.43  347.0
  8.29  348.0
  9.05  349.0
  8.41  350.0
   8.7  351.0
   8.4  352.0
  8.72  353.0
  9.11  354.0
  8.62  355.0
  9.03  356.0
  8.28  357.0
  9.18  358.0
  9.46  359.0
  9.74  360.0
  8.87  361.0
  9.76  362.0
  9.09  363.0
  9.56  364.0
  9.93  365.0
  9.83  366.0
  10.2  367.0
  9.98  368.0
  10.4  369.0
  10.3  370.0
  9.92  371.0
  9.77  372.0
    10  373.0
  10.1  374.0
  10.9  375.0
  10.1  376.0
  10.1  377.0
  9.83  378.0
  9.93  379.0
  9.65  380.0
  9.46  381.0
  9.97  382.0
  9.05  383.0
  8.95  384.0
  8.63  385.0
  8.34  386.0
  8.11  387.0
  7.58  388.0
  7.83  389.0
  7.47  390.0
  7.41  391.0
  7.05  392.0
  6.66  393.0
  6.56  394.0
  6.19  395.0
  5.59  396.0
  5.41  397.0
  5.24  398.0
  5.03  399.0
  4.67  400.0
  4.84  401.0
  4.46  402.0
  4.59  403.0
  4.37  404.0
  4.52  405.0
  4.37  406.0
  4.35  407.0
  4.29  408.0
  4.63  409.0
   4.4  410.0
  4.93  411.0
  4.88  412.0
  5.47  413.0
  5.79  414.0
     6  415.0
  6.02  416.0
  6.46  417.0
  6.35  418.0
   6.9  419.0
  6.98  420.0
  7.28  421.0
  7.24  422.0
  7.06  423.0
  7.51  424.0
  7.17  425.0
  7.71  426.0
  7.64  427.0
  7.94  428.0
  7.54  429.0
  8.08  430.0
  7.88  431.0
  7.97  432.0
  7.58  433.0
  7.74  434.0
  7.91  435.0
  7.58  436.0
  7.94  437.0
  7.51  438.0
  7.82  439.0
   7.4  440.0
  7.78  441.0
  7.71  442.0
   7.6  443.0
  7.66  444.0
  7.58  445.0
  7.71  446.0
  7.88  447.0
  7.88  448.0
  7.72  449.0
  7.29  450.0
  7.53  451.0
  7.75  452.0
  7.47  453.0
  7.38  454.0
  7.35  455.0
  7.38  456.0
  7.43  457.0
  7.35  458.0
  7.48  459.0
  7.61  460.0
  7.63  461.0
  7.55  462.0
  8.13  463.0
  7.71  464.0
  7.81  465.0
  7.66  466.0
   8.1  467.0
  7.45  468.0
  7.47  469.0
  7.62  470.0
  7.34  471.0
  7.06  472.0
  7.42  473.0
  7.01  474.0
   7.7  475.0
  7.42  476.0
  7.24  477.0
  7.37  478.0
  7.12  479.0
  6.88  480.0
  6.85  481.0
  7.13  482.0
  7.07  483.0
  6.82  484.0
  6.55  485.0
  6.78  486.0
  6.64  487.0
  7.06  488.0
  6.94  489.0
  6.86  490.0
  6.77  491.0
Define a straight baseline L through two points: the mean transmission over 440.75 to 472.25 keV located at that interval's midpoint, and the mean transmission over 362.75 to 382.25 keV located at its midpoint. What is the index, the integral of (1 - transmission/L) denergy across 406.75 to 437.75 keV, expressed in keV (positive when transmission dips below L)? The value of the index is 6.6 keV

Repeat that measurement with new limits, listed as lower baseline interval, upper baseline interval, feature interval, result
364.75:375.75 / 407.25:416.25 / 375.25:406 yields 2.3 keV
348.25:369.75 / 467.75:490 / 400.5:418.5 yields 7.1 keV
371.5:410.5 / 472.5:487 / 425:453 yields -2.2 keV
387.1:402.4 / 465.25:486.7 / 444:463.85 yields -1.8 keV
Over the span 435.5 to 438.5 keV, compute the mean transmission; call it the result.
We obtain 7.68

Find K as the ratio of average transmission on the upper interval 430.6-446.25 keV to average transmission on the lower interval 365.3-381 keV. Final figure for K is 0.77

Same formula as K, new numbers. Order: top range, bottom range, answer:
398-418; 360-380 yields 0.50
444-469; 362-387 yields 0.78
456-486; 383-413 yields 1.24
